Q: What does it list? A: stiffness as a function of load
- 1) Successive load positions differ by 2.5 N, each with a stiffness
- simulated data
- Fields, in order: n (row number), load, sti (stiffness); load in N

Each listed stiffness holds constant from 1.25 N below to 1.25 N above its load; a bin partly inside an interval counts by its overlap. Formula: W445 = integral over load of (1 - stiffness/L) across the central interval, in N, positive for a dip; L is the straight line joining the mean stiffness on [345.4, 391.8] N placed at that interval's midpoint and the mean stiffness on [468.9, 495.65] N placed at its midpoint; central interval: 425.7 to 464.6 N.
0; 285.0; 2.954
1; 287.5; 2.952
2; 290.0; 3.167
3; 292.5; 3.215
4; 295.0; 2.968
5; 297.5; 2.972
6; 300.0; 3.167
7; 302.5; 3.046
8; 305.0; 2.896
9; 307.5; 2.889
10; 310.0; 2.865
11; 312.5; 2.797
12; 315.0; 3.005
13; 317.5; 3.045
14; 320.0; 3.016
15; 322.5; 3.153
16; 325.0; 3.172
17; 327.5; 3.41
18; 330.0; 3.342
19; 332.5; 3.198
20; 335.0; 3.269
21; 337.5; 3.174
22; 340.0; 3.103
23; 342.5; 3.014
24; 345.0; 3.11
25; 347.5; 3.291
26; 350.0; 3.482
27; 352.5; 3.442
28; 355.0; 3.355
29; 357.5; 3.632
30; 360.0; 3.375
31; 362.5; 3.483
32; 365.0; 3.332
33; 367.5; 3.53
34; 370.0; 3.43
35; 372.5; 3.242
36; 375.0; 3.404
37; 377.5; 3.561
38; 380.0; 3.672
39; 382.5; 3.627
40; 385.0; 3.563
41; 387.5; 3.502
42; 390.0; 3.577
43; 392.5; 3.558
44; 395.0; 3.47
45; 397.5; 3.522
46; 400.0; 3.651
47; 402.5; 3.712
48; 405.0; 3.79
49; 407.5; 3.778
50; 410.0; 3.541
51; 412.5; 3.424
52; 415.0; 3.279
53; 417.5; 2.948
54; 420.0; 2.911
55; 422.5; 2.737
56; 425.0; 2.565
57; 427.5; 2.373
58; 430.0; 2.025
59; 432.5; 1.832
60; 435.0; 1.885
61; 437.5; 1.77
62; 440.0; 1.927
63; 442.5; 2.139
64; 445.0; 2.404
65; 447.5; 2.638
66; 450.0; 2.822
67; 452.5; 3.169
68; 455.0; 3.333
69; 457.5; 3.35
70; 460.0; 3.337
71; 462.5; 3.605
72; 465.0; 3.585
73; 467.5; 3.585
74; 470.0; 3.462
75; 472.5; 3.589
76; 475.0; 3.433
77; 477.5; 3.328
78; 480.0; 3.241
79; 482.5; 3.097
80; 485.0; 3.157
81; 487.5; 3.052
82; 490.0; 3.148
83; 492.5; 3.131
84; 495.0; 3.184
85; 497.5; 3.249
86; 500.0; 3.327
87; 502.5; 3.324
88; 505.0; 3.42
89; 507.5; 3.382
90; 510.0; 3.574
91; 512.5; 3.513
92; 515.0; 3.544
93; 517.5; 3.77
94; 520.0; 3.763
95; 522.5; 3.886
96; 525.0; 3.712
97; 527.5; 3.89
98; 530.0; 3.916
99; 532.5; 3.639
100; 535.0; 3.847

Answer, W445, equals 8.5 N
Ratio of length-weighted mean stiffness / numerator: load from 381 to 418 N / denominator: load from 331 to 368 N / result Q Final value 1.1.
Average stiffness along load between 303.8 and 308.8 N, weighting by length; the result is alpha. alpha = 2.89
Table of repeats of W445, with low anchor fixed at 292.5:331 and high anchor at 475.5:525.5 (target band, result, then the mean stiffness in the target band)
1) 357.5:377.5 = -1.73 N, 3.42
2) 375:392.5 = -2.14 N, 3.57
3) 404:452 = 8.54 N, 2.67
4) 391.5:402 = -1.18 N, 3.56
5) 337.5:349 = -0.12 N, 3.14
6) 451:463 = -0.08 N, 3.33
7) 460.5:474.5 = -0.92 N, 3.55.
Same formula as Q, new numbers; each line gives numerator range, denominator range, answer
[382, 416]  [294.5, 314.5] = 1.21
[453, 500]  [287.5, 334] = 1.08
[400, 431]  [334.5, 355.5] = 0.96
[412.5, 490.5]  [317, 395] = 0.86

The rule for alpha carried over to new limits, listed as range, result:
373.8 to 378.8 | 3.49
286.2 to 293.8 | 3.11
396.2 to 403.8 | 3.63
